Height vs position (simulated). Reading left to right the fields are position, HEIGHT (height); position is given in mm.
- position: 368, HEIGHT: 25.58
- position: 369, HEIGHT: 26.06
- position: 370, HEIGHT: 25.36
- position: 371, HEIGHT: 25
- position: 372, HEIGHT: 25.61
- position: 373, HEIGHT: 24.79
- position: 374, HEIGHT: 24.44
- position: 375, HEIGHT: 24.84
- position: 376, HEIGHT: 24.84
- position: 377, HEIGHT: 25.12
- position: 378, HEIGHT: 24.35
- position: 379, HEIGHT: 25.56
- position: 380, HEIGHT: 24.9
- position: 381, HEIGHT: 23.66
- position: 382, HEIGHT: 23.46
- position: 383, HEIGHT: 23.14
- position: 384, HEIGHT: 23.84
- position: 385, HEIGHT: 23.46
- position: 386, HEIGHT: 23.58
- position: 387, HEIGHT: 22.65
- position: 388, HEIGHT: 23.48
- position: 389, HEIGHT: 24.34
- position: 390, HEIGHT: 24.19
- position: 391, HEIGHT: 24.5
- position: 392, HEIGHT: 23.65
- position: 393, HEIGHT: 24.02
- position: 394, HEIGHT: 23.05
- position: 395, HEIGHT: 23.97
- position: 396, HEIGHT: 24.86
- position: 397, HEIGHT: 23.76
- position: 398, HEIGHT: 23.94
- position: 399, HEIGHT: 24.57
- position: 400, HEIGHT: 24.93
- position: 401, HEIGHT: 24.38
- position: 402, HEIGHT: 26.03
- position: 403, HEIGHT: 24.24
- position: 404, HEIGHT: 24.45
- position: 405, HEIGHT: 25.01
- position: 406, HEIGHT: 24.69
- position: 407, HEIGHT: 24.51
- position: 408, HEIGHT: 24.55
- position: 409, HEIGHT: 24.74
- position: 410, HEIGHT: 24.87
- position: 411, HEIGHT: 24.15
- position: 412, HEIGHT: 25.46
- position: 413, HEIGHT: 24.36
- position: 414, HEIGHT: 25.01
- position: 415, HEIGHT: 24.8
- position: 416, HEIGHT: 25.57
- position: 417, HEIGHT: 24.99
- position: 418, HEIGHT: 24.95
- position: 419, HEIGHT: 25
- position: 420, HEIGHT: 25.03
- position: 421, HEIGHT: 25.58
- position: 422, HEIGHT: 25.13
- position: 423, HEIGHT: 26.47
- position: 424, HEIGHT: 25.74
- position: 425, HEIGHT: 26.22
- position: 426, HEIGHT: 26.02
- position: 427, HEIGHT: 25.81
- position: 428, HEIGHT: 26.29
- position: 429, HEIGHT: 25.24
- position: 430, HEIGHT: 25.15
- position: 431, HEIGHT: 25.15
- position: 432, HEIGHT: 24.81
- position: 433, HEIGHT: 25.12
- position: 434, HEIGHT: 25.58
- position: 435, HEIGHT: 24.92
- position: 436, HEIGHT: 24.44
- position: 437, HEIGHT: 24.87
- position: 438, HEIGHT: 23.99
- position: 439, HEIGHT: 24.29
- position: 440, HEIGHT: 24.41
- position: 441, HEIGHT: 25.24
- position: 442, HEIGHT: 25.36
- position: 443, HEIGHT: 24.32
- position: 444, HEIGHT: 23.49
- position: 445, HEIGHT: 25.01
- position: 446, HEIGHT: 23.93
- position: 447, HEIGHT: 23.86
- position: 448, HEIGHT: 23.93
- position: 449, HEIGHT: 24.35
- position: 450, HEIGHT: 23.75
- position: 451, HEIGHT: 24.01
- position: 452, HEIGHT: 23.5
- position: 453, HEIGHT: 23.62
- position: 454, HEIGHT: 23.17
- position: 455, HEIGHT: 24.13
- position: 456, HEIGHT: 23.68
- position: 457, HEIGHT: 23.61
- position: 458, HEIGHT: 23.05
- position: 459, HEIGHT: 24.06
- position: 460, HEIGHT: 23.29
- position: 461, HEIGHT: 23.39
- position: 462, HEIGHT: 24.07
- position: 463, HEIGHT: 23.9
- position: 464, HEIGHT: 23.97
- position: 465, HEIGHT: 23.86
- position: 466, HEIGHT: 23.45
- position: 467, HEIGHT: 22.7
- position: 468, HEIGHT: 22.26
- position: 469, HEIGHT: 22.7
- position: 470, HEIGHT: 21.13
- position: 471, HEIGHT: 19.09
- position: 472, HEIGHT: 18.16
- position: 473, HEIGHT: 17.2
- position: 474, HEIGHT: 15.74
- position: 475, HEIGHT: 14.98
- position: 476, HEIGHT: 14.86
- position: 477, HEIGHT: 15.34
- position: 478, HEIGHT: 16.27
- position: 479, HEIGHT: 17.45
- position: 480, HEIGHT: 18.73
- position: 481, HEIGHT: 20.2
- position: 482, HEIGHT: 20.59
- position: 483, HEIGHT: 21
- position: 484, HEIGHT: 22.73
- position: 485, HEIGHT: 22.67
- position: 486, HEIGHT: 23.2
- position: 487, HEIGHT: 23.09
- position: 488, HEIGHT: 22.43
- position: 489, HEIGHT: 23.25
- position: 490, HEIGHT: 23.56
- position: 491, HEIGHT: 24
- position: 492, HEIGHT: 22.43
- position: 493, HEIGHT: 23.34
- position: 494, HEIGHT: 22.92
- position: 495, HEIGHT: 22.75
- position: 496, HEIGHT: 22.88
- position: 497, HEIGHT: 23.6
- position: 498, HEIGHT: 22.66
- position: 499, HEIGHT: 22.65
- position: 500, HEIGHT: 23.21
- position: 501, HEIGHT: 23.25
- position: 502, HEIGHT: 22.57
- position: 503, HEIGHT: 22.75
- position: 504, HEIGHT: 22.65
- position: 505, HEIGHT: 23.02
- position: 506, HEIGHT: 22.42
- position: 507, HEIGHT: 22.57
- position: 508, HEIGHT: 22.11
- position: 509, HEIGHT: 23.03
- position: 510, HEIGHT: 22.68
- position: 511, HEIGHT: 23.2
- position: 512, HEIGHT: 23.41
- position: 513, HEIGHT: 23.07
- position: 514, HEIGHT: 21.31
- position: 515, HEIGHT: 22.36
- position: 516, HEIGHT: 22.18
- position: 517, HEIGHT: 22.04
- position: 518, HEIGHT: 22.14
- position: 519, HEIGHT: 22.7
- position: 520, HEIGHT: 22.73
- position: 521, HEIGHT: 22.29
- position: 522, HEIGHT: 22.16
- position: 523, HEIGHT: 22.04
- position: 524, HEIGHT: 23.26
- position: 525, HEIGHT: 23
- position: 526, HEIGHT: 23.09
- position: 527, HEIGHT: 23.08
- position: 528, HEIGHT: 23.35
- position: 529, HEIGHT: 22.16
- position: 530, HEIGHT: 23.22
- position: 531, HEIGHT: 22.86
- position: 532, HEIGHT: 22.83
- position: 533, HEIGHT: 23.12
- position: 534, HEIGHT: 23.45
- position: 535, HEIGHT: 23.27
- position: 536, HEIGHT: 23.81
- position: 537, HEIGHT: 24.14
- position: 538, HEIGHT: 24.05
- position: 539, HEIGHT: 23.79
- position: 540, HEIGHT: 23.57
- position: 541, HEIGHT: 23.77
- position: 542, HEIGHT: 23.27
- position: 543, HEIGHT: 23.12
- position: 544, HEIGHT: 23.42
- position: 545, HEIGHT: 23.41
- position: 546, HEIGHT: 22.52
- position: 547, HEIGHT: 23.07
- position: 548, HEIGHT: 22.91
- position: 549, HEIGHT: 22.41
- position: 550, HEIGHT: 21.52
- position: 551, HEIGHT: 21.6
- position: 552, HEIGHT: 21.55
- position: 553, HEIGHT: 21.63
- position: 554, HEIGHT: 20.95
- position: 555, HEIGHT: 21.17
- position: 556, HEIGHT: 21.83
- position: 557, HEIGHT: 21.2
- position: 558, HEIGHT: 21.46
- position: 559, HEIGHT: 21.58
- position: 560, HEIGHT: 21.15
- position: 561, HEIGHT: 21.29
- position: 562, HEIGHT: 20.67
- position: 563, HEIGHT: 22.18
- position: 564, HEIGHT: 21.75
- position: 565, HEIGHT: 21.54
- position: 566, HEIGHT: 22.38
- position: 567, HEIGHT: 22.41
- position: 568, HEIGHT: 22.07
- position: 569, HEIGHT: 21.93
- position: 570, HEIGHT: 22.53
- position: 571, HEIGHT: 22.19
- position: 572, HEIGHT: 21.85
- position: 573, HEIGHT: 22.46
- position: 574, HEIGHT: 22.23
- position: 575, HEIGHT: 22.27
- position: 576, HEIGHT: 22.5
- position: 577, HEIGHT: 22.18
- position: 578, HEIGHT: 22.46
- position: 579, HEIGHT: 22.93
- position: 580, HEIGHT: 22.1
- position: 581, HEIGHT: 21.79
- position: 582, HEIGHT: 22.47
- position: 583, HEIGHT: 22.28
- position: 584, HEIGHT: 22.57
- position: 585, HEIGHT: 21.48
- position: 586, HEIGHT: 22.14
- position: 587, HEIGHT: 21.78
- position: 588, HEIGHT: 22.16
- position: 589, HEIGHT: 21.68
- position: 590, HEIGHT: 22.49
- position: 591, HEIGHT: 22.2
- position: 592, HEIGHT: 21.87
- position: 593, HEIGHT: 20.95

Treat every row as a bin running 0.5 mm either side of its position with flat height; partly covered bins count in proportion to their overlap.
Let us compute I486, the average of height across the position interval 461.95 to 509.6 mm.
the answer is 21.5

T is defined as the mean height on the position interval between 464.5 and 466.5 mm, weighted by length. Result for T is 23.7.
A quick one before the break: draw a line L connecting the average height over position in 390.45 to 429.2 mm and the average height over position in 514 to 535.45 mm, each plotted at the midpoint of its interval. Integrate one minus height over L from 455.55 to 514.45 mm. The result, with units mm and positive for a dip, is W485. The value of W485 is 4.0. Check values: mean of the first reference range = 24.9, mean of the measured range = 21.8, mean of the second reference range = 22.7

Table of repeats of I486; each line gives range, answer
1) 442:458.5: 23.9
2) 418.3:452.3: 24.9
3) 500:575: 22.5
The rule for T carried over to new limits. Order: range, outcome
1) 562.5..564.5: 22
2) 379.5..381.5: 24.3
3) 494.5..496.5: 22.8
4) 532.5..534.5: 23.3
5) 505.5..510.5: 22.6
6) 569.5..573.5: 22.3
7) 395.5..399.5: 24.3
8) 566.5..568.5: 22.2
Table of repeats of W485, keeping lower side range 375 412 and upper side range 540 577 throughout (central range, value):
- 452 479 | 2.50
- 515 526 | 0.07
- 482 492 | 0.14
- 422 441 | -1.16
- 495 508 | 0.03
